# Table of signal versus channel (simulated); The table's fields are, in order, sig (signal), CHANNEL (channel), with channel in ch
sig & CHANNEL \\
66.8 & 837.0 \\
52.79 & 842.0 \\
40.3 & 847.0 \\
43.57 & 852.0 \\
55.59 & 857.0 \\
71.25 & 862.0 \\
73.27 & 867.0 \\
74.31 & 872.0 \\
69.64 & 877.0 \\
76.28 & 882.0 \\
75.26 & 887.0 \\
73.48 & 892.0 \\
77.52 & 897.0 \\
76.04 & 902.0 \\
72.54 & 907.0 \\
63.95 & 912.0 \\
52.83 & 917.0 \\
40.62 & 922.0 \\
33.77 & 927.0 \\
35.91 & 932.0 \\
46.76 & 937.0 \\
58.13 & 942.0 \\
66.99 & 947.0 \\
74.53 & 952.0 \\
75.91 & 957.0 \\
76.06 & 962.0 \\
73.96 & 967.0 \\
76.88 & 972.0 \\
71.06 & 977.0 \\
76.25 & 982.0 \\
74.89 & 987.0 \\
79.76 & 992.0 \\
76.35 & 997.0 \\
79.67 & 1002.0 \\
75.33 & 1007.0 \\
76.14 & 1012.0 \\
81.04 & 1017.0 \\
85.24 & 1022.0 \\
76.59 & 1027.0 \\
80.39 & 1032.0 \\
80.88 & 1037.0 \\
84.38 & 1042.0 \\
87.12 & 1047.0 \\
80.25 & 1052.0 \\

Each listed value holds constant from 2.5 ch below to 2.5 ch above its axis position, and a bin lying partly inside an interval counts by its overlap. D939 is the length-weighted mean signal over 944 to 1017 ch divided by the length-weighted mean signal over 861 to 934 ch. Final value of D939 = 1.17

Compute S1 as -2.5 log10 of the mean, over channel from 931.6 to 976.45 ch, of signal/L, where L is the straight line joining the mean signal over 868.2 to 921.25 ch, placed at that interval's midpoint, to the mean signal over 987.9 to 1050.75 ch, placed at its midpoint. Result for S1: 0.13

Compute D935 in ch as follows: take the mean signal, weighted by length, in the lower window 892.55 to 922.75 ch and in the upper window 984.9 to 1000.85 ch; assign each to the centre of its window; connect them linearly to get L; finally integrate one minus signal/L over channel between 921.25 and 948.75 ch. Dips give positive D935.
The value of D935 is 9.02 ch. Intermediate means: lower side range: 65.9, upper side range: 77.3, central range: 46.9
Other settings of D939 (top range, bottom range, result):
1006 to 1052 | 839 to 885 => 1.30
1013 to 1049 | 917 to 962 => 1.48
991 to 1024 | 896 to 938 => 1.43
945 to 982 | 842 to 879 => 1.22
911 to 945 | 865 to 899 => 0.63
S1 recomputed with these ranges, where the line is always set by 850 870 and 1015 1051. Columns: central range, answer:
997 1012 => 0.02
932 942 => 0.45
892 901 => -0.16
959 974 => -0.02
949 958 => -0.03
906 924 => 0.20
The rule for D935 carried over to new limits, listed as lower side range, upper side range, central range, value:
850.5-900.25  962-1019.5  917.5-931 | 6.2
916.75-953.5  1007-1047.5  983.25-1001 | -2.0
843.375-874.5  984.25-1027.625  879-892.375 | -2.6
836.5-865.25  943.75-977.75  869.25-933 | -1.4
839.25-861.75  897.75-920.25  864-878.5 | -4.2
